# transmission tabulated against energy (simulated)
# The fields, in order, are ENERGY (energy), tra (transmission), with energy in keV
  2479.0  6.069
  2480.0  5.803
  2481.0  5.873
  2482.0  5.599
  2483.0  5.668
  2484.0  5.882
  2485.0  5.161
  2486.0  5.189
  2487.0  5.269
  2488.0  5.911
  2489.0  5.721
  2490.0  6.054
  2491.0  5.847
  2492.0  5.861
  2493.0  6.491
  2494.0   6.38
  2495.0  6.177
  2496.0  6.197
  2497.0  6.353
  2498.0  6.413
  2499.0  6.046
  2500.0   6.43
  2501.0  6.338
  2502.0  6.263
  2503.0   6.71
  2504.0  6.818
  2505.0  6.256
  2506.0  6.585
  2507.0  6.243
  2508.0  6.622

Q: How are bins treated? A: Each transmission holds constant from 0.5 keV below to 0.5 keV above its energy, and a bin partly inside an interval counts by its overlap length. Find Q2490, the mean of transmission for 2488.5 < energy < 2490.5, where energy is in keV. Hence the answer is 5.89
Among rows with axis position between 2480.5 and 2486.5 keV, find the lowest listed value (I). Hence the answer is 5.161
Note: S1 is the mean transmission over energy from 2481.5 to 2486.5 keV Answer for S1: 5.5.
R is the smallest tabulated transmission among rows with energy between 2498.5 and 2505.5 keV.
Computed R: 6.046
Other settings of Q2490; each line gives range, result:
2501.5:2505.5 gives 6.51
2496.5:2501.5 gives 6.32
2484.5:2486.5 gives 5.17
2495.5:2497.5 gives 6.28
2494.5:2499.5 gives 6.24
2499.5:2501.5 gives 6.38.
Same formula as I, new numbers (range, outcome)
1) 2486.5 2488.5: 5.269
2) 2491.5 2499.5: 5.861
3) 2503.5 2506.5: 6.256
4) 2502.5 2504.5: 6.71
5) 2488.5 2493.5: 5.721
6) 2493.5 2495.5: 6.177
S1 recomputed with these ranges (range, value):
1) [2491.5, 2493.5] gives 6.18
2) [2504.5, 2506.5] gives 6.42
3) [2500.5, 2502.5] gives 6.3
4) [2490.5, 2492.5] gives 5.85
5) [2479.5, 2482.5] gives 5.76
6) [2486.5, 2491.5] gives 5.76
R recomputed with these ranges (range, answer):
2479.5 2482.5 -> 5.599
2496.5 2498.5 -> 6.353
